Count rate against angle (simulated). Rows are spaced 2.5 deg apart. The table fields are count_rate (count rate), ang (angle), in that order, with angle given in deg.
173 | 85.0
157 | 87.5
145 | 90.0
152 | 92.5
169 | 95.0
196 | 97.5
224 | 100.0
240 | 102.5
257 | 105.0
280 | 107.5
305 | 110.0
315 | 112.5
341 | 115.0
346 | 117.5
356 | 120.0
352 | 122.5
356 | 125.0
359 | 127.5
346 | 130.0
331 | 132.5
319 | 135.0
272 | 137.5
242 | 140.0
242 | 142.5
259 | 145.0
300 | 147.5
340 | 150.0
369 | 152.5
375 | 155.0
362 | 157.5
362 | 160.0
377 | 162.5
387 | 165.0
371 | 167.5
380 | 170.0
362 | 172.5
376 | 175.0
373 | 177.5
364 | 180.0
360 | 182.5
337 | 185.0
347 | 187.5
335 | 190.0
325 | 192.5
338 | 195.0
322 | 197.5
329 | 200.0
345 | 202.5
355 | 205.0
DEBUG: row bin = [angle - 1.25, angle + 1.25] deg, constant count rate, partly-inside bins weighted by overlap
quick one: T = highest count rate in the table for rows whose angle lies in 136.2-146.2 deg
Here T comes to 272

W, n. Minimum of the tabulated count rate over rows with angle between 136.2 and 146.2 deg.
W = 242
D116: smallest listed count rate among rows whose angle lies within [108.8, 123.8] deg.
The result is 305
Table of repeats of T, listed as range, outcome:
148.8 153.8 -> 369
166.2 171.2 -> 380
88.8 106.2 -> 257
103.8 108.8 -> 280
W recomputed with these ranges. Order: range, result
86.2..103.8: 145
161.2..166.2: 377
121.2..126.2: 352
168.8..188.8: 337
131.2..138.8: 272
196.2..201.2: 322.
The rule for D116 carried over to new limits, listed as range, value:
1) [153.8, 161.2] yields 362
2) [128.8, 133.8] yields 331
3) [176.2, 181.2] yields 364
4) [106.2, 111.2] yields 280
